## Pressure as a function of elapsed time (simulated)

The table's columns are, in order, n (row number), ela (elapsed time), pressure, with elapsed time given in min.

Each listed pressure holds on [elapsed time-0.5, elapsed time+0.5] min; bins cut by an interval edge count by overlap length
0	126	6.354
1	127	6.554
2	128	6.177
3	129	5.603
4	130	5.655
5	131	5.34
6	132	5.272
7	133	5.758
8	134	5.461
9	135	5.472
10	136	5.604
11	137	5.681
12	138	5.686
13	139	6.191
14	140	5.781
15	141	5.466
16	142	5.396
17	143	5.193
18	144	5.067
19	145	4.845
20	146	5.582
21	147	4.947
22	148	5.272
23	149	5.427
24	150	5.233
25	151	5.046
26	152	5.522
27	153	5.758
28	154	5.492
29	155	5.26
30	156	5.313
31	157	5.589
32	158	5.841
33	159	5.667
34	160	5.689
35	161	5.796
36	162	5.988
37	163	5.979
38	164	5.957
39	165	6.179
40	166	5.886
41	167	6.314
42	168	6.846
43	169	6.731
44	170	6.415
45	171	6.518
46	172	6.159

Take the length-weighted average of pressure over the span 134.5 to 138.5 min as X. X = 5.61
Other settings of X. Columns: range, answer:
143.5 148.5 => 5.14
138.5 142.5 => 5.71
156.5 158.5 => 5.71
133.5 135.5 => 5.47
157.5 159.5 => 5.75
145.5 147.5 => 5.26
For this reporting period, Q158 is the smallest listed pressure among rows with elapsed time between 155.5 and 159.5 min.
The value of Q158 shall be 5.313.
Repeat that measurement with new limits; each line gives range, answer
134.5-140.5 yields 5.472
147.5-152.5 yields 5.046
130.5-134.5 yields 5.272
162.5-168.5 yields 5.886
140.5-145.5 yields 4.845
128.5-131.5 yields 5.34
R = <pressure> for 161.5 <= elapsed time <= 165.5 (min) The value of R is 6.03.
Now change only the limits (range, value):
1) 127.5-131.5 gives 5.69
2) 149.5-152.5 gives 5.27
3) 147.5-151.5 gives 5.24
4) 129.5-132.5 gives 5.42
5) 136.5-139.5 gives 5.85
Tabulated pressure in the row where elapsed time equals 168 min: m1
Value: 6.846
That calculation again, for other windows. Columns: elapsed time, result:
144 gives 5.067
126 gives 6.354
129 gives 5.603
